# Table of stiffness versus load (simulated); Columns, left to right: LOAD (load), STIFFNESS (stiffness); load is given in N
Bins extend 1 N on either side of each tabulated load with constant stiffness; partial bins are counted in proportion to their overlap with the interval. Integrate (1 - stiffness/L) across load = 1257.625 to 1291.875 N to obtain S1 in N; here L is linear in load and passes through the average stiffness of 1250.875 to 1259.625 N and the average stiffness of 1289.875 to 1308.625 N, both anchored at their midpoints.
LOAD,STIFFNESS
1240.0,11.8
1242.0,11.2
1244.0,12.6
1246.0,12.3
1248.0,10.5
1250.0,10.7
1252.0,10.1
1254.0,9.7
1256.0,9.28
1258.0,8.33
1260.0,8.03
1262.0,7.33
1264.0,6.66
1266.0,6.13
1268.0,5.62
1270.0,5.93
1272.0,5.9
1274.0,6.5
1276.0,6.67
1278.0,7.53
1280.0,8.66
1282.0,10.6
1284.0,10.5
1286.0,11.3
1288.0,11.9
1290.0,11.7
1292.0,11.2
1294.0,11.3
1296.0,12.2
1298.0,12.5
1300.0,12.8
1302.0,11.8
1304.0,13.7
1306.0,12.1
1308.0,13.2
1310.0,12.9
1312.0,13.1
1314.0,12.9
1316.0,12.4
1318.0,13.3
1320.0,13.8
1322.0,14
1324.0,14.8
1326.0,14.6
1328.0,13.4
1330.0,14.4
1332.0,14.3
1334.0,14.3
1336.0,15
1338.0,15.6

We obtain 7.7 N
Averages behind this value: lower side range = 9.28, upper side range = 12.3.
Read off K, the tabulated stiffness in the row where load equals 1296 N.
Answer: 12.2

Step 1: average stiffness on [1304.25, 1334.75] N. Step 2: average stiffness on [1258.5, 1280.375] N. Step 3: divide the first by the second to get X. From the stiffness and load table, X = 2.00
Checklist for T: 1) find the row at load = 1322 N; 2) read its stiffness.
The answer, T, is 14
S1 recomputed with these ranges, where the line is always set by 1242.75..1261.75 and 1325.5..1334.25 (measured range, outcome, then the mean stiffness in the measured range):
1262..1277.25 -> 6.5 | 6.3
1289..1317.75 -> 0.8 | 12.4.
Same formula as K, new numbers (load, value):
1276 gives 6.67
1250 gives 10.7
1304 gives 13.7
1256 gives 9.28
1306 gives 12.1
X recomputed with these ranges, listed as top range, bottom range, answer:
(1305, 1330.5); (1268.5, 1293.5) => 1.49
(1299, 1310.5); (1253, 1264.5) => 1.54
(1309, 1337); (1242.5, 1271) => 1.56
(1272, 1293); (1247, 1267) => 1.09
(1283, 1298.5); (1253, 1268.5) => 1.50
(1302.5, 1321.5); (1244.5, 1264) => 1.37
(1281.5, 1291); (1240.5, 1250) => 0.97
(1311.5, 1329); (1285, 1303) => 1.15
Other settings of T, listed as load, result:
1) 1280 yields 8.66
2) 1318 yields 13.3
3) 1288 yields 11.9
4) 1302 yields 11.8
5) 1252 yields 10.1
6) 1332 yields 14.3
